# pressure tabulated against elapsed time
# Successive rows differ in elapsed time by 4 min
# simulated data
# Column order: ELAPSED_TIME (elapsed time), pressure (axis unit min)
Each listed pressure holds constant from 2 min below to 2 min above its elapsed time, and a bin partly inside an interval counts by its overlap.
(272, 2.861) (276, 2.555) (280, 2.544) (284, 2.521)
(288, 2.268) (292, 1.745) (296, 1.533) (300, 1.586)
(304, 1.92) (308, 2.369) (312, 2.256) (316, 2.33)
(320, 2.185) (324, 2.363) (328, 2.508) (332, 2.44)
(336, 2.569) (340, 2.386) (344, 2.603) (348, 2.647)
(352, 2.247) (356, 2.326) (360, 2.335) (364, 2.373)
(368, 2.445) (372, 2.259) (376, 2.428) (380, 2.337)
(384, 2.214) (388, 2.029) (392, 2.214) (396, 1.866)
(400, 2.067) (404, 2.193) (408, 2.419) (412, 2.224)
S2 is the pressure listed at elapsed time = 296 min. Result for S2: 1.533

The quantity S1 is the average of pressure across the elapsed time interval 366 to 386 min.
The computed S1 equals 2.34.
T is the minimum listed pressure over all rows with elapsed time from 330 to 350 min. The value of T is 2.386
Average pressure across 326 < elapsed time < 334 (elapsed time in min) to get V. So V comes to 2.47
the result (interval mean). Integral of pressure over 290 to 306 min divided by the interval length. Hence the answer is 1.7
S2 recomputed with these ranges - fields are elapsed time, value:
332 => 2.44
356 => 2.326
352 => 2.247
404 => 2.193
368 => 2.445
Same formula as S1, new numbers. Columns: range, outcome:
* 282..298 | 2.02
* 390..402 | 2.05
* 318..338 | 2.41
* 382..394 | 2.15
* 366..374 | 2.35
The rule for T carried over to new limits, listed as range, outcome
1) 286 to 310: 1.533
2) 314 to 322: 2.185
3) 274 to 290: 2.268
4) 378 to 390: 2.029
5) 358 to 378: 2.259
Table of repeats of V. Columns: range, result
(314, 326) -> 2.29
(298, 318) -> 2.09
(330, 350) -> 2.53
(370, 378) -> 2.34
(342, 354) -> 2.5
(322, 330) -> 2.44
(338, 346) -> 2.49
